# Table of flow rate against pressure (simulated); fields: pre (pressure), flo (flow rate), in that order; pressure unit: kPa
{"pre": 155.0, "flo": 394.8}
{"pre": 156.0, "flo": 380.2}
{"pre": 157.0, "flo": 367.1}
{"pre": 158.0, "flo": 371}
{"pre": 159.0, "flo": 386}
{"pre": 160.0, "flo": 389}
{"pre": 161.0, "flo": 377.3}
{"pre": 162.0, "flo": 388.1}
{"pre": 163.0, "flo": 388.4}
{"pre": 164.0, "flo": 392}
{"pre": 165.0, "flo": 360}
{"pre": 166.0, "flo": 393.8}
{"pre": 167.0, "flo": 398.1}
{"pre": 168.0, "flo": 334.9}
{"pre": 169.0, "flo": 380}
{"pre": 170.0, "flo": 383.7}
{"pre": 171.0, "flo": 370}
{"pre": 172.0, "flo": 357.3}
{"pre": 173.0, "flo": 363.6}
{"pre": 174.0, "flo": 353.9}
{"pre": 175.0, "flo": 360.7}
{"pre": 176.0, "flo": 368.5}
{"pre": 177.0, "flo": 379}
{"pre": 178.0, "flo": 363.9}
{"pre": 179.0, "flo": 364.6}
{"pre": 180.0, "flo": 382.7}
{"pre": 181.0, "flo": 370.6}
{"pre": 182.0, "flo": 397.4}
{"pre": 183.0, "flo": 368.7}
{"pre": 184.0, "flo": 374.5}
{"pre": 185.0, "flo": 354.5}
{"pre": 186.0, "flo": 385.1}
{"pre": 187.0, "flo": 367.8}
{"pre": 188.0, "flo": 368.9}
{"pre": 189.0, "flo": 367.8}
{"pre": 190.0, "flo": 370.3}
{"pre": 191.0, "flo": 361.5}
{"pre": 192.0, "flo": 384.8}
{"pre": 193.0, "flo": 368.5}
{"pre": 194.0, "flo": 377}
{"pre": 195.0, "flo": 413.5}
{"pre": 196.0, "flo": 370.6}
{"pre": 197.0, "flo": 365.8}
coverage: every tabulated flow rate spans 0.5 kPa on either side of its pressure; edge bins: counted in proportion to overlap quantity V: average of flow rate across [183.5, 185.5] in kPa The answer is 364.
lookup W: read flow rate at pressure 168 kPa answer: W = 334.9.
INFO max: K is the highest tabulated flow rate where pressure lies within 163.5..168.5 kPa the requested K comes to 398.1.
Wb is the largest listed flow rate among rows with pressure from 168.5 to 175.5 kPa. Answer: 383.7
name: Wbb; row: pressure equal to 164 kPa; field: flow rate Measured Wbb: 392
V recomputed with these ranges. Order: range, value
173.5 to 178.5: 365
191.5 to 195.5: 386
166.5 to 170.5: 374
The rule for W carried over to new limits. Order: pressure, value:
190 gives 370.3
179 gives 364.6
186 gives 385.1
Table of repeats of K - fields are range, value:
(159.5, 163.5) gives 389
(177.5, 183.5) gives 397.4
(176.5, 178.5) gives 379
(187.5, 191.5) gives 370.3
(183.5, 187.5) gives 385.1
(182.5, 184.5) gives 374.5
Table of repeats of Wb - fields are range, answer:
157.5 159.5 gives 386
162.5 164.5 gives 392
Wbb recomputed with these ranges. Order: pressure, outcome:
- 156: 380.2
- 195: 413.5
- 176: 368.5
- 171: 370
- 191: 361.5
